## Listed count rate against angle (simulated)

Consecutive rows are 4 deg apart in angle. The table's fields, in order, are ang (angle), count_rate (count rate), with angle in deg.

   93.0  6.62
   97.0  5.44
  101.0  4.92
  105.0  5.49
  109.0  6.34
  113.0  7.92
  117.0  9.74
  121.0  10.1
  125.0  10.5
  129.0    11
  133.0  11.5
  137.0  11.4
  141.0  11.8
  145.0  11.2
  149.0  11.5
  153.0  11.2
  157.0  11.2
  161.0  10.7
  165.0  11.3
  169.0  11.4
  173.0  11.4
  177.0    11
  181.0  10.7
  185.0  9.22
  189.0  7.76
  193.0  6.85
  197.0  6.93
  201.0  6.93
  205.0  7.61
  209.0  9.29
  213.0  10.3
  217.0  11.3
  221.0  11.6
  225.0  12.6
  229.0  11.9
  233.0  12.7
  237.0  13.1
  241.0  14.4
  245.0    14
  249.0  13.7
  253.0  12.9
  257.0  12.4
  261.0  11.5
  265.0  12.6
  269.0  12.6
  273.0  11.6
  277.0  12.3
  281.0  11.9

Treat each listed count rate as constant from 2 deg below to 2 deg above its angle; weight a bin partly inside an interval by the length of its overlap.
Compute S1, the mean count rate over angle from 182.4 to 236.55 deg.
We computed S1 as 9.73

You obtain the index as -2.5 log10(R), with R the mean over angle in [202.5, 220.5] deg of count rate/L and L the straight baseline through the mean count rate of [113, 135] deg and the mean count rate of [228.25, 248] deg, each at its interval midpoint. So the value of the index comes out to 0.29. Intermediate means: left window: 10.3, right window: 13.3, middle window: 9.71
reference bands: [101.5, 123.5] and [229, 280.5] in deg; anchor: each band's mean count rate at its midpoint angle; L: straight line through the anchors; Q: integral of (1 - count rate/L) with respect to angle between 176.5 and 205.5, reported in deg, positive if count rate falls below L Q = 6.06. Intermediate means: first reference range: 7.77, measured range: 8.28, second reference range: 12.8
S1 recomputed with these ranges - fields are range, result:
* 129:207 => 10.1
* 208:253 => 12.4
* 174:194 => 9.33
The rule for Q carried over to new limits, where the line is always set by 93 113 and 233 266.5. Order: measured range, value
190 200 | 3.3 deg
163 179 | -3.6 deg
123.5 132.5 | -4.8 deg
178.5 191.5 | 0.9 deg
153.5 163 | -2.7 deg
